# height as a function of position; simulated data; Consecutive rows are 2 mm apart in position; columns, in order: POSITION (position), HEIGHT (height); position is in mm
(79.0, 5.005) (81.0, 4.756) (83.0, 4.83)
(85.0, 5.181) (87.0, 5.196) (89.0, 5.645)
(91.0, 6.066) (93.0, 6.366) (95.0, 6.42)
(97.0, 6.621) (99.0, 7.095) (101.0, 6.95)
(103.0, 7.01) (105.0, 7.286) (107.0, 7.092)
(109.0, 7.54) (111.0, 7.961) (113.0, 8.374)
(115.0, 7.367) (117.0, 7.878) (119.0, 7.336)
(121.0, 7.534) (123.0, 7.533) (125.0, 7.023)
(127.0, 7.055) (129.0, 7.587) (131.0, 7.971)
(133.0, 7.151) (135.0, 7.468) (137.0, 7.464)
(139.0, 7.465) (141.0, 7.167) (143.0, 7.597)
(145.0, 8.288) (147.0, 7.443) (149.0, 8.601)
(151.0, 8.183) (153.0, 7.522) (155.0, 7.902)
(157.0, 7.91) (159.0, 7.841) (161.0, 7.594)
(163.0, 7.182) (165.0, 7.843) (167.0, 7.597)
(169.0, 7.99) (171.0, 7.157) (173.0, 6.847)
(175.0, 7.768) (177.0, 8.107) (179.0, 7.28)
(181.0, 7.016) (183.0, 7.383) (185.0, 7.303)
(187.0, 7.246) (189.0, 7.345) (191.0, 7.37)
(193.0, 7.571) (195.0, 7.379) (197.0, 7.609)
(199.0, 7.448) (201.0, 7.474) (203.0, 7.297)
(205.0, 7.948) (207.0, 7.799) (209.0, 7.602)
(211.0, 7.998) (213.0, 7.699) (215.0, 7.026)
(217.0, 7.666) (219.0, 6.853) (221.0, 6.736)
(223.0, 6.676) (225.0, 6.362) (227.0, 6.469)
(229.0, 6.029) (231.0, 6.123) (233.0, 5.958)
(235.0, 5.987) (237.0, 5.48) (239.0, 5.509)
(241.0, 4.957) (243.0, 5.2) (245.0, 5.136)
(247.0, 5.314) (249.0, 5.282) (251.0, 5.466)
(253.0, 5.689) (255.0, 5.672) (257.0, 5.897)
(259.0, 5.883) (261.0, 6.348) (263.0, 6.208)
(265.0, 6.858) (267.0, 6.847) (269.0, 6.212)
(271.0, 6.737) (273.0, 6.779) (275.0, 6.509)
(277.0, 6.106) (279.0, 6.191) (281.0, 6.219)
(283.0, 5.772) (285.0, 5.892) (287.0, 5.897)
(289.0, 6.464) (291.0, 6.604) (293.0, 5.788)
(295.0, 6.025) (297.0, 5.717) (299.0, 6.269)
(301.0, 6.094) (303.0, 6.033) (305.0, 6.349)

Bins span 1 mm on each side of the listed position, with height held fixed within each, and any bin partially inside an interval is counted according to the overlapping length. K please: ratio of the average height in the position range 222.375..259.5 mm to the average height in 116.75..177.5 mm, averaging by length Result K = 0.75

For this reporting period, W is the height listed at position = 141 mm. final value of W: 7.167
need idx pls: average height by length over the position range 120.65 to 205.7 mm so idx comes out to 7.54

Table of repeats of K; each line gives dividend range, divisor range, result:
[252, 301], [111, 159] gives 0.81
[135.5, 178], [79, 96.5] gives 1.38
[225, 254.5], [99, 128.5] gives 0.76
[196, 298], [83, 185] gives 0.87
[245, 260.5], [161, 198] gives 0.75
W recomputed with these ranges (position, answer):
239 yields 5.509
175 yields 7.768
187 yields 7.246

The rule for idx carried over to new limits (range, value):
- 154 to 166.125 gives 7.71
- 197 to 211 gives 7.62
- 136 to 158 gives 7.78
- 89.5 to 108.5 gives 6.76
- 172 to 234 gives 7.21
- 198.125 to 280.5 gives 6.42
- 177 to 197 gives 7.38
